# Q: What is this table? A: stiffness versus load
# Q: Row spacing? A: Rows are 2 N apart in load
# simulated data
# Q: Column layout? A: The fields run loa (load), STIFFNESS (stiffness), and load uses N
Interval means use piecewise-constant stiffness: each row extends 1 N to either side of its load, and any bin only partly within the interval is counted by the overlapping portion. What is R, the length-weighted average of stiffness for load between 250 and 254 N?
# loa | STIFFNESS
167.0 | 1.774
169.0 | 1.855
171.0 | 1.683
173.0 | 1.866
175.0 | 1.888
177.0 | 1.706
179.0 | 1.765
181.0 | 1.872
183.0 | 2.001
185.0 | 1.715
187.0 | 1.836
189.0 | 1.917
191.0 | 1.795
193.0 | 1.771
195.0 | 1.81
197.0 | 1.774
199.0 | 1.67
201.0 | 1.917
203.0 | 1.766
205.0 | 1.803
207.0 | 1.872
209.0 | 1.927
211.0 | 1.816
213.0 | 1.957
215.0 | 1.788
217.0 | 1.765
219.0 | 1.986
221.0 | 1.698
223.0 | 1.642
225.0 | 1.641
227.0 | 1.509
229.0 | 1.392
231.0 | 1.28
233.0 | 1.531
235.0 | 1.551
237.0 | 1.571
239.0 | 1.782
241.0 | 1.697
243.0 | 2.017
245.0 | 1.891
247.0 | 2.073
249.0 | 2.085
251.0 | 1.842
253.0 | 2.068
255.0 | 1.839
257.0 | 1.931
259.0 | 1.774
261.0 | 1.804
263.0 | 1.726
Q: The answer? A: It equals 1.96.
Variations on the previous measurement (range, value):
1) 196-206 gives 1.79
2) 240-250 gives 1.95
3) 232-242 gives 1.63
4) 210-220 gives 1.86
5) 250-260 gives 1.89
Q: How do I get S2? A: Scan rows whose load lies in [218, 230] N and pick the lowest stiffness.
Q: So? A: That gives 1.392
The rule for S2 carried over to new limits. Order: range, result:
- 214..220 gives 1.765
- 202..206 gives 1.766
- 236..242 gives 1.571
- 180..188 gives 1.715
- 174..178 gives 1.706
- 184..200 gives 1.67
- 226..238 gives 1.28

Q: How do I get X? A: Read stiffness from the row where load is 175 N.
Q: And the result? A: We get 1.888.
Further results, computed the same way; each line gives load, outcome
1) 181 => 1.872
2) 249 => 2.085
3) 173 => 1.866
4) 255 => 1.839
